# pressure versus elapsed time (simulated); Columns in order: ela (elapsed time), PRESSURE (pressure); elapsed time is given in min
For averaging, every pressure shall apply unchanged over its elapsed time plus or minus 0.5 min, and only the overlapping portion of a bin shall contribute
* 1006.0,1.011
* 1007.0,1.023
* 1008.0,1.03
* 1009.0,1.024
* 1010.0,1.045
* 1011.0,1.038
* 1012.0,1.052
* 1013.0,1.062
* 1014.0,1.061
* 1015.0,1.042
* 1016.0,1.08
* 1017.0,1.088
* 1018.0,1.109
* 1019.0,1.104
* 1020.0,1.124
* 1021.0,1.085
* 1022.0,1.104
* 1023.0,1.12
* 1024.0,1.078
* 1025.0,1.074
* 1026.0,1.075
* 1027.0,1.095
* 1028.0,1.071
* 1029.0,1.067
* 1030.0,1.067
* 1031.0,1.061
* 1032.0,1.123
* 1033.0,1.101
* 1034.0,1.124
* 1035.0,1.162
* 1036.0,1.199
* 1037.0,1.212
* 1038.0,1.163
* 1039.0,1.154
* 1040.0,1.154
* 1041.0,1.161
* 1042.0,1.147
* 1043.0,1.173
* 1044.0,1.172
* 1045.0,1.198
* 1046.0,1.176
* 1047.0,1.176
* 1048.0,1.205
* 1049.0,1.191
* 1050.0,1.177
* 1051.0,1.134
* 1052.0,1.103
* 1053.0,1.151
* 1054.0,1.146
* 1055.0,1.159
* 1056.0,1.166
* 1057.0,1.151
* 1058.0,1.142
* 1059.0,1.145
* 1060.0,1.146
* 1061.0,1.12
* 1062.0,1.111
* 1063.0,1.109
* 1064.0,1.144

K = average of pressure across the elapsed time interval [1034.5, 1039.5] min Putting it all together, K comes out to 1.18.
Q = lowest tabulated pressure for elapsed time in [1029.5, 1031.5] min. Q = 1.061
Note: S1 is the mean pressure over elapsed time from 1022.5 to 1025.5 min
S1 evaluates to 1.09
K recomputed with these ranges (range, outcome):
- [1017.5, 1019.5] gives 1.11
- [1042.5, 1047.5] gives 1.18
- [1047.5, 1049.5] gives 1.2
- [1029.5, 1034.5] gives 1.1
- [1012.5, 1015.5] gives 1.05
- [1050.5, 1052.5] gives 1.12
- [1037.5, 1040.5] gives 1.16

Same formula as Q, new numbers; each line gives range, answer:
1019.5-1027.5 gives 1.074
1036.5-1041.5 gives 1.154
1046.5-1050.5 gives 1.176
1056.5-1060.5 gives 1.142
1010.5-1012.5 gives 1.038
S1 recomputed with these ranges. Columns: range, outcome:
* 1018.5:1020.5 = 1.11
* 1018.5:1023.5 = 1.11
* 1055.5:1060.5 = 1.15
